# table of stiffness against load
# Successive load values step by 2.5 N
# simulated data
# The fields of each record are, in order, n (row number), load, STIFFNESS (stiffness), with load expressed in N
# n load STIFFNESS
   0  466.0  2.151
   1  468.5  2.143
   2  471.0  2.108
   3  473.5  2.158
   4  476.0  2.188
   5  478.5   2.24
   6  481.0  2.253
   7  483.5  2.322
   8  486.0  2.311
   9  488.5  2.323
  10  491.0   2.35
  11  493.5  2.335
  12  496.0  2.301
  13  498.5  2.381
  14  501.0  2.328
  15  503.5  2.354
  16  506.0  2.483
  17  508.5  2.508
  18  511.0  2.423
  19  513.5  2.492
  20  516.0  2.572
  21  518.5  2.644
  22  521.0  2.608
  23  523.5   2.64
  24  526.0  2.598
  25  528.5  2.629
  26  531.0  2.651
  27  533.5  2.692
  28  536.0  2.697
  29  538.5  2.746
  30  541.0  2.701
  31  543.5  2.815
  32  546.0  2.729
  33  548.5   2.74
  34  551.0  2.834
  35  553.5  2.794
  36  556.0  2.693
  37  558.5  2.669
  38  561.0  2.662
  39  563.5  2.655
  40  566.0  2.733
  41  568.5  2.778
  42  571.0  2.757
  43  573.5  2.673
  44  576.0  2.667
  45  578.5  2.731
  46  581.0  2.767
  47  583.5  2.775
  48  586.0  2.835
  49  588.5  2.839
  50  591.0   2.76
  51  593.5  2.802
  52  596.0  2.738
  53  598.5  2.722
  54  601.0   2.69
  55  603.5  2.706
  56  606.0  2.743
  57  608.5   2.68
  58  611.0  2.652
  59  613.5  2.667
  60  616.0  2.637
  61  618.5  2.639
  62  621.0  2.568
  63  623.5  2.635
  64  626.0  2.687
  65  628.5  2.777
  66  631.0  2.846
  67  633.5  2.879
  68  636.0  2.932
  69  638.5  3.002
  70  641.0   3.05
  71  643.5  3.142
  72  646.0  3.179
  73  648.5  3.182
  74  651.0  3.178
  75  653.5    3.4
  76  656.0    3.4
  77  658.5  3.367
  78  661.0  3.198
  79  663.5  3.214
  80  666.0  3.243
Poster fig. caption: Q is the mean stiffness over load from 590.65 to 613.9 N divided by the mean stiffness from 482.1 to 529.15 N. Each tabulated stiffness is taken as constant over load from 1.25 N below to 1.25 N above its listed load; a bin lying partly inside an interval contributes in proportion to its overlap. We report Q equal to 1.1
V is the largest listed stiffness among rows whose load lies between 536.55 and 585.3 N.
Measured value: 2.834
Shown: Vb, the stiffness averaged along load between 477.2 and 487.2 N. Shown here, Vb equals 2.28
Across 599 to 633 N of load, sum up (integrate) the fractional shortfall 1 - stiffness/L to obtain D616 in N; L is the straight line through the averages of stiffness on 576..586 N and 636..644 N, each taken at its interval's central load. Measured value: 2.7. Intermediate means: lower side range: 2.76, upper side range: 3.04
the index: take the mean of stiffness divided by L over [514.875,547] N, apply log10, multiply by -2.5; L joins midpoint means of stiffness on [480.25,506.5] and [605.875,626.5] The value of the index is -0.101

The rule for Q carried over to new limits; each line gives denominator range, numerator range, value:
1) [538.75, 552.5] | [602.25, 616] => 0.97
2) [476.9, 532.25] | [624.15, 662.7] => 1.26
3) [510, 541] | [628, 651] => 1.15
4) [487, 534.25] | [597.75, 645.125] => 1.12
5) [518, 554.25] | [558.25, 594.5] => 1.02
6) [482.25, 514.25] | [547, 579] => 1.15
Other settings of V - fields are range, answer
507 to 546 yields 2.815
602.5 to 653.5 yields 3.4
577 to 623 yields 2.839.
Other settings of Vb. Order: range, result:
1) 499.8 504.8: 2.34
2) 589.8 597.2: 2.77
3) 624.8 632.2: 2.77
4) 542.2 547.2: 2.77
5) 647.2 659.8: 3.3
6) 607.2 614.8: 2.67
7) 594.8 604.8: 2.71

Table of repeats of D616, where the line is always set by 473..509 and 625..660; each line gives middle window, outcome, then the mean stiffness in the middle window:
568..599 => 0.27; 2.76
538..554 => -1.04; 2.77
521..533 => -0.62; 2.63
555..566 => -0.03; 2.68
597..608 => 0.63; 2.71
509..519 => -0.35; 2.52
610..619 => 0.88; 2.65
